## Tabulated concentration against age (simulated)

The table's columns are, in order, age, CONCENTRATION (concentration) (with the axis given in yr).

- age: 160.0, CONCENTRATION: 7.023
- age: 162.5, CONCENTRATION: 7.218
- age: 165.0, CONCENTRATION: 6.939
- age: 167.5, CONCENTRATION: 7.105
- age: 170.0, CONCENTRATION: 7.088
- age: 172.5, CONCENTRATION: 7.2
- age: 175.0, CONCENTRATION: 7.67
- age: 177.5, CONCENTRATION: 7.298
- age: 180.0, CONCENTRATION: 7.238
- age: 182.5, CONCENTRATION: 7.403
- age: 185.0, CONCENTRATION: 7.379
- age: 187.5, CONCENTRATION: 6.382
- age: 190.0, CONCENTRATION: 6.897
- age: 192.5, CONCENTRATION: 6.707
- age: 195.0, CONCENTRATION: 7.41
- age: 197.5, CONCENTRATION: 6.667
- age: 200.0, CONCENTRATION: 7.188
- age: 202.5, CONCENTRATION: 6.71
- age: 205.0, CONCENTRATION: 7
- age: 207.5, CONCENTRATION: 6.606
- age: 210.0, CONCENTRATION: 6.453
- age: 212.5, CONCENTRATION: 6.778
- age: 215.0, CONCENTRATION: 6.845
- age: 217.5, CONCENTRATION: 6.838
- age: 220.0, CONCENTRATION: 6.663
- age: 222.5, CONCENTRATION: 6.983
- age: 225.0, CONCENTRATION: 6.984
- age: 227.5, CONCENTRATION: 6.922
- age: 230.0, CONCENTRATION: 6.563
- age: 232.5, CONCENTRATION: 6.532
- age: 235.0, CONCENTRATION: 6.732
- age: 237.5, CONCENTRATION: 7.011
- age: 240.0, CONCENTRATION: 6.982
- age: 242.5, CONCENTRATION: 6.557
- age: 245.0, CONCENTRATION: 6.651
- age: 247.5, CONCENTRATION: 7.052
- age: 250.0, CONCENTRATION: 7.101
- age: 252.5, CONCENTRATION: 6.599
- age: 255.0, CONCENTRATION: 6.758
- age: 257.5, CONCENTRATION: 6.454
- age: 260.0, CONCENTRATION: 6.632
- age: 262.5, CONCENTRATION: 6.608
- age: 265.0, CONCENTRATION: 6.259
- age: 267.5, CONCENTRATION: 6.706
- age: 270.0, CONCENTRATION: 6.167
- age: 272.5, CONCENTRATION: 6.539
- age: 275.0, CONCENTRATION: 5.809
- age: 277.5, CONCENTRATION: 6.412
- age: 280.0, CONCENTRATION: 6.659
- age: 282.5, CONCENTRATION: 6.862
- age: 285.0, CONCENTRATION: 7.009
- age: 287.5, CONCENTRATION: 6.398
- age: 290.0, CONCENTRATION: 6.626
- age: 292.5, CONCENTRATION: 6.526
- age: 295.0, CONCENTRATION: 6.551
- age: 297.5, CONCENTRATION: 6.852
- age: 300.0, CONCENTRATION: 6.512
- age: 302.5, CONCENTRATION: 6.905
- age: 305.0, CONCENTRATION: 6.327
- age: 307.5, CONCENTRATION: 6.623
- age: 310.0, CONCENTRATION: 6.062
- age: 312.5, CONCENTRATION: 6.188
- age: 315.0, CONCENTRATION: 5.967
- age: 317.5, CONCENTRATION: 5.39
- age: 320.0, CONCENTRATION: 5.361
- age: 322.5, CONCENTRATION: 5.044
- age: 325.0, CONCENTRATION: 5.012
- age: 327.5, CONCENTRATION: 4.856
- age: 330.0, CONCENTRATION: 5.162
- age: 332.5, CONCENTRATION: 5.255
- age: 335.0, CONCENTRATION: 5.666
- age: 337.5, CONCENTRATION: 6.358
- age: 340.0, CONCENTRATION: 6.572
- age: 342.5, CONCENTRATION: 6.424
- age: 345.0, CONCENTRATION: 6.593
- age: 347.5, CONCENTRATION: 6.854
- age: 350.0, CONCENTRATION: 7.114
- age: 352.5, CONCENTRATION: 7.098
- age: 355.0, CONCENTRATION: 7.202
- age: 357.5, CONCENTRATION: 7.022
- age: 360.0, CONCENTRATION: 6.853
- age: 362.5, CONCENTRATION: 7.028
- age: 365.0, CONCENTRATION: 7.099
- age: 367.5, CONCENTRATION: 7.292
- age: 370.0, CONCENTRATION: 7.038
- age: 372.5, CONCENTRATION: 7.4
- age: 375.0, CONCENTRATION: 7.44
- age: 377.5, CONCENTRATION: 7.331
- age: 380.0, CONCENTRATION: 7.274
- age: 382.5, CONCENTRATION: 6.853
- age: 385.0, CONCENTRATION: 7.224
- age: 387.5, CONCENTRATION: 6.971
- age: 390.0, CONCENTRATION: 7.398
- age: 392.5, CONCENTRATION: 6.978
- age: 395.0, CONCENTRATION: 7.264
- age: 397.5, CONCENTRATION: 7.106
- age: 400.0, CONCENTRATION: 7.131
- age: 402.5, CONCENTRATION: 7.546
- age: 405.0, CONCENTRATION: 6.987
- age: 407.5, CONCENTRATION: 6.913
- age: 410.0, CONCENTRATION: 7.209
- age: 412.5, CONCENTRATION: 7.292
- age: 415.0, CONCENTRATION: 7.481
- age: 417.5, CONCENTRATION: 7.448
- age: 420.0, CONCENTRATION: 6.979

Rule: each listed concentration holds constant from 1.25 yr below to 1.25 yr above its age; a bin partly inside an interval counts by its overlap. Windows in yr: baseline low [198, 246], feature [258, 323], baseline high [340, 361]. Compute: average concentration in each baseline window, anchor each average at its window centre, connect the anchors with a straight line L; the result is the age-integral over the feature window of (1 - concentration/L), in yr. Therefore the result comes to 4.5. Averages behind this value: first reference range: 6.79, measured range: 6.36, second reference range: 6.88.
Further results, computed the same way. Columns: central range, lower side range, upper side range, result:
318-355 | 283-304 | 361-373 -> 5.2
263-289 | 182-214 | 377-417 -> 1.9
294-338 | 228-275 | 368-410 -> 6.4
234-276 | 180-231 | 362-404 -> 2.0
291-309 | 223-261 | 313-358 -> -0.8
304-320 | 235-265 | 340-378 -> 2.0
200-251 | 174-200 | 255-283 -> 0.0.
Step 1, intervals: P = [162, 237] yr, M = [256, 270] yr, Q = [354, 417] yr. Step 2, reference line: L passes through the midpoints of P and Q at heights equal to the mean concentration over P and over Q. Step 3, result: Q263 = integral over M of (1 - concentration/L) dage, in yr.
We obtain 1.0 yr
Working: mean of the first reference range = 6.94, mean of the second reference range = 7.18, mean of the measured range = 6.5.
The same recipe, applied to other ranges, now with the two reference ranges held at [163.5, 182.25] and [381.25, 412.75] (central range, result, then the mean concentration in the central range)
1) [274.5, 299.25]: 2.0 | 6.59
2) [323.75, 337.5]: 3.6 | 5.3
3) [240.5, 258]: 1.1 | 6.76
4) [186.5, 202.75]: 0.8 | 6.87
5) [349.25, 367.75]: 0.2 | 7.08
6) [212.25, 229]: 0.8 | 6.86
